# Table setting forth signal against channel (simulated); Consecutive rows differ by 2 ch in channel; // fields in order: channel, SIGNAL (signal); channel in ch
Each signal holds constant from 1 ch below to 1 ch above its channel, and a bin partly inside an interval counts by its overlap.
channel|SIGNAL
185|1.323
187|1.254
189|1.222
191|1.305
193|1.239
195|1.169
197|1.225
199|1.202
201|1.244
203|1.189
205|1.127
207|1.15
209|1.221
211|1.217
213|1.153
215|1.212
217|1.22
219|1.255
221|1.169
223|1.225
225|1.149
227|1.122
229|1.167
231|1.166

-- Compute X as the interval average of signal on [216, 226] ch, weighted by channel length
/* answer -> 1.2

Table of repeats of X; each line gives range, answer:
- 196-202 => 1.22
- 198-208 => 1.18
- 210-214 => 1.19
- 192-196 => 1.2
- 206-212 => 1.2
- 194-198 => 1.2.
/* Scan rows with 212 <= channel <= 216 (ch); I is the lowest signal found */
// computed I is 1.153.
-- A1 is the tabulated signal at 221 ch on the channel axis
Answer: 1.169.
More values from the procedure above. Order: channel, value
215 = 1.212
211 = 1.217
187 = 1.254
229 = 1.167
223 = 1.225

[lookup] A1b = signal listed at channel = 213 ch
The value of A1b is 1.153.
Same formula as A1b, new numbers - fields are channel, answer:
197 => 1.225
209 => 1.221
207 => 1.15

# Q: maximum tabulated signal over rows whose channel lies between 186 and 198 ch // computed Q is 1.305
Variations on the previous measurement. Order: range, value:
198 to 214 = 1.244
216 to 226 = 1.255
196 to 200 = 1.225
